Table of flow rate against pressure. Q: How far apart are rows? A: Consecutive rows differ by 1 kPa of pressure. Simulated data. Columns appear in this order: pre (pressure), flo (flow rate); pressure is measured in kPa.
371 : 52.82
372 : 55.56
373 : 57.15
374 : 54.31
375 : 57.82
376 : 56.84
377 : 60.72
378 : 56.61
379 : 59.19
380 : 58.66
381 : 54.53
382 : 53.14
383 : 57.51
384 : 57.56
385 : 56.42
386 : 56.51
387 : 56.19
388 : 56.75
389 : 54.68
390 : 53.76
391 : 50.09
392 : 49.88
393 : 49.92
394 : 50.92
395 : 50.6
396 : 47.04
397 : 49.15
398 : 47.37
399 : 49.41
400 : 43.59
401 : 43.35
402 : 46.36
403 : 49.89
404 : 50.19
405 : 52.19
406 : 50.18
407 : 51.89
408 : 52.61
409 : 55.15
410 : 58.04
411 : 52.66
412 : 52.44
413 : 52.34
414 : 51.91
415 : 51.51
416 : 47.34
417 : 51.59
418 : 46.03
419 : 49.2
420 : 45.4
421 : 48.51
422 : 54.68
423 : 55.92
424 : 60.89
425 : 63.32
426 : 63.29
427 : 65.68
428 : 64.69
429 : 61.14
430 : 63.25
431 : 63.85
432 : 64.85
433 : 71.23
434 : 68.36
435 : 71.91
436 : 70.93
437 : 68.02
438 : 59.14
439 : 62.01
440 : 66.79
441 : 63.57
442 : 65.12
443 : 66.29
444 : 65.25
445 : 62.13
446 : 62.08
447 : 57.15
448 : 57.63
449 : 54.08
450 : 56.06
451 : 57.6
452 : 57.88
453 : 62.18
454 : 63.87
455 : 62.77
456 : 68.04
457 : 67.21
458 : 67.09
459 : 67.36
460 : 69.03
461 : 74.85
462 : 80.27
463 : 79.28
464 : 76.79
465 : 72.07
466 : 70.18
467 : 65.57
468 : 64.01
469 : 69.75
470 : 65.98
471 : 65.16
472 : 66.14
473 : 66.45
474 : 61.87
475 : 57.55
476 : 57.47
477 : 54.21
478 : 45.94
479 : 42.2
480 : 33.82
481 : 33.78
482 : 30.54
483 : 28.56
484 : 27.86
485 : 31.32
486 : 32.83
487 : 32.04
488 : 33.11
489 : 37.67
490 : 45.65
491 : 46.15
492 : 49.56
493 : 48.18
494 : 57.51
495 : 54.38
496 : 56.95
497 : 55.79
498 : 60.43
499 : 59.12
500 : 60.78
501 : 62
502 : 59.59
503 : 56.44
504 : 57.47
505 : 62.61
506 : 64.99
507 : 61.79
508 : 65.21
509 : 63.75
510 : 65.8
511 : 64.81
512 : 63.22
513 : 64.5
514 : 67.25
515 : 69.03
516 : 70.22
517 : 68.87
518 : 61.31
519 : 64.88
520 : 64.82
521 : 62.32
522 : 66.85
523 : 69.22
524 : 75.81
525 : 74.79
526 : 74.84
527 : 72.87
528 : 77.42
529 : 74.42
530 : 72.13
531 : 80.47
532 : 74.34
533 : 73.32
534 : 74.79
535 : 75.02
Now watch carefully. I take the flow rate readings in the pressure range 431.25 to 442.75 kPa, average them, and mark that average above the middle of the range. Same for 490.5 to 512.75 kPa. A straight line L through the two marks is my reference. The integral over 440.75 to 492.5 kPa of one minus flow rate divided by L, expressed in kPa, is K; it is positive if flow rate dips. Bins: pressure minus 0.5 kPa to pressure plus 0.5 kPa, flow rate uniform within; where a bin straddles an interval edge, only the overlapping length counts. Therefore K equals 5.4 kPa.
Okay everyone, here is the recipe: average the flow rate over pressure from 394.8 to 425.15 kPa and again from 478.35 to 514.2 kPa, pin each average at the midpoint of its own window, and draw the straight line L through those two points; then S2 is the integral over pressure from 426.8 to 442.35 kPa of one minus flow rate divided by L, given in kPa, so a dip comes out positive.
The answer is -4.52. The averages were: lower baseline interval 50.9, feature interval 65.7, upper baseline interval 50.9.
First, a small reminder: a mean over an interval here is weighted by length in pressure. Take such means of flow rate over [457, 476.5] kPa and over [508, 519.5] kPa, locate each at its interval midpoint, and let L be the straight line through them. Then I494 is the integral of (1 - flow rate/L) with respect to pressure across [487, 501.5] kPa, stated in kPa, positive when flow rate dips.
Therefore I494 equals 3.4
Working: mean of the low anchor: 68.2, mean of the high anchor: 65.8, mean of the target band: 51.3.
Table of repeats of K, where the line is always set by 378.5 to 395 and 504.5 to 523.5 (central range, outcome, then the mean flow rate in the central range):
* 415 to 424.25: 1.1 kPa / 50.8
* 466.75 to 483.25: 2.2 kPa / 53.7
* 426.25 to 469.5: -4.3 kPa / 65.7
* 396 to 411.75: 1.7 kPa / 50.1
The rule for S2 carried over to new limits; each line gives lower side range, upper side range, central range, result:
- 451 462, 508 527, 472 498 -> 8.3 kPa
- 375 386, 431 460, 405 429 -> 2.6 kPa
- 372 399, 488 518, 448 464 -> -2.5 kPa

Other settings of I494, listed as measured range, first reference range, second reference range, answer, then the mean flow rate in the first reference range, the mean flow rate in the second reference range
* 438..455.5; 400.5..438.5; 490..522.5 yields -1.01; 56.6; 60.9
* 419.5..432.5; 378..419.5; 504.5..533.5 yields -0.90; 52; 68.7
